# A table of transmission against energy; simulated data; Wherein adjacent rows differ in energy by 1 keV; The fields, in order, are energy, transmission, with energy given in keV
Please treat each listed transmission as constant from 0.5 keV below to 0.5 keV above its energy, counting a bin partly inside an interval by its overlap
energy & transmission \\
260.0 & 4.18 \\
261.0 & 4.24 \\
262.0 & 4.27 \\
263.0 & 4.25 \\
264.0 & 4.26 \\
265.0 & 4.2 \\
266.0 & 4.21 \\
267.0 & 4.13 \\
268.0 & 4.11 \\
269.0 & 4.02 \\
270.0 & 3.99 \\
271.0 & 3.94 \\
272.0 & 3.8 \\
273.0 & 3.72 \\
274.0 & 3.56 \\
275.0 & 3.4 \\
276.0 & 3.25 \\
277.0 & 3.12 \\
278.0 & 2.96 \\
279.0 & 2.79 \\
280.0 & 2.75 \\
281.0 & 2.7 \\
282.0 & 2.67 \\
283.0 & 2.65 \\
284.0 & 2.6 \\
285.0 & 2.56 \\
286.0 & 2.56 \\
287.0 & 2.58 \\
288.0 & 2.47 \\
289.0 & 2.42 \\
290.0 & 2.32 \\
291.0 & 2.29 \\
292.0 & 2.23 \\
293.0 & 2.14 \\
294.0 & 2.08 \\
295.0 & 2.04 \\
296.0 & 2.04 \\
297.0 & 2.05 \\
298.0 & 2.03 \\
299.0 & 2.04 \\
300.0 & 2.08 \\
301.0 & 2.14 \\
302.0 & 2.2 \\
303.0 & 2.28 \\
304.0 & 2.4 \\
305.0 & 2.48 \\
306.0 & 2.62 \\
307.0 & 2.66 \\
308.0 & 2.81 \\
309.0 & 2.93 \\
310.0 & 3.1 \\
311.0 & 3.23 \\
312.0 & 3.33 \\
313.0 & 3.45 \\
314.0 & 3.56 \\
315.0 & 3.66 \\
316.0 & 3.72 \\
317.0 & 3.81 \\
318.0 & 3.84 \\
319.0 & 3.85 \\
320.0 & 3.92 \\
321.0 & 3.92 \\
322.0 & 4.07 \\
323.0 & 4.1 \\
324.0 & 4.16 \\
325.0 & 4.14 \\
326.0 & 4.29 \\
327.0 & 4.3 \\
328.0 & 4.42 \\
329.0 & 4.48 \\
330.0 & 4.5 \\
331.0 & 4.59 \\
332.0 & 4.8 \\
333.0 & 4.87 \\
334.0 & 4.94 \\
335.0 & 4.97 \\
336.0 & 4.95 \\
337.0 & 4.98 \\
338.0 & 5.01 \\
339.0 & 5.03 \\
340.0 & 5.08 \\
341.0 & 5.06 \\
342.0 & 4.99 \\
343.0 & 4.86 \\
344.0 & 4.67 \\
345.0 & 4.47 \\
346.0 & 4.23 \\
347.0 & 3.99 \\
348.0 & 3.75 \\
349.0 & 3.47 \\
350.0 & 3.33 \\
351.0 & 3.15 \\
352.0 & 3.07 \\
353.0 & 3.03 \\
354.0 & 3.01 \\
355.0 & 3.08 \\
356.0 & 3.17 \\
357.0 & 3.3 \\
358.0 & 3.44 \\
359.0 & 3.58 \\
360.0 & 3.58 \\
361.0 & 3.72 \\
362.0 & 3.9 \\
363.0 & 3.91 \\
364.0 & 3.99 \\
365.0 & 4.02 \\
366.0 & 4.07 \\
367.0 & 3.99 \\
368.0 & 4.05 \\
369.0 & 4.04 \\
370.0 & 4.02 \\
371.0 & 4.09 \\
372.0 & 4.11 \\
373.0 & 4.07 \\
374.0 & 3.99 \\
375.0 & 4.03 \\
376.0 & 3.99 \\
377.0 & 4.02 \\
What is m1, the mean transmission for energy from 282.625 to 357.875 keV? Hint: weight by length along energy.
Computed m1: 3.46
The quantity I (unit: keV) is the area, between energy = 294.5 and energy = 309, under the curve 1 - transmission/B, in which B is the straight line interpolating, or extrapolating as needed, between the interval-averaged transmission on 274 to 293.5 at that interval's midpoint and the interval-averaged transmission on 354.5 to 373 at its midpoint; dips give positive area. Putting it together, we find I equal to 3.1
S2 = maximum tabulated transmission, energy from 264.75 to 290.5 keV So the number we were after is 4.21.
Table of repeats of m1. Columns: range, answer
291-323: 2.87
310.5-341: 4.28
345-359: 3.43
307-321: 3.46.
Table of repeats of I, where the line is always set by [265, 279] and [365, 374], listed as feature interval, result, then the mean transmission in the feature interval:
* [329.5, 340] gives -2.5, 4.87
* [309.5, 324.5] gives 0.6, 3.71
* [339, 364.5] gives 0.8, 3.86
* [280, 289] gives 2.7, 2.6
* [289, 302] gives 5.6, 2.14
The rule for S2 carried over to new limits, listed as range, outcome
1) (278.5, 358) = 5.08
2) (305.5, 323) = 4.1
